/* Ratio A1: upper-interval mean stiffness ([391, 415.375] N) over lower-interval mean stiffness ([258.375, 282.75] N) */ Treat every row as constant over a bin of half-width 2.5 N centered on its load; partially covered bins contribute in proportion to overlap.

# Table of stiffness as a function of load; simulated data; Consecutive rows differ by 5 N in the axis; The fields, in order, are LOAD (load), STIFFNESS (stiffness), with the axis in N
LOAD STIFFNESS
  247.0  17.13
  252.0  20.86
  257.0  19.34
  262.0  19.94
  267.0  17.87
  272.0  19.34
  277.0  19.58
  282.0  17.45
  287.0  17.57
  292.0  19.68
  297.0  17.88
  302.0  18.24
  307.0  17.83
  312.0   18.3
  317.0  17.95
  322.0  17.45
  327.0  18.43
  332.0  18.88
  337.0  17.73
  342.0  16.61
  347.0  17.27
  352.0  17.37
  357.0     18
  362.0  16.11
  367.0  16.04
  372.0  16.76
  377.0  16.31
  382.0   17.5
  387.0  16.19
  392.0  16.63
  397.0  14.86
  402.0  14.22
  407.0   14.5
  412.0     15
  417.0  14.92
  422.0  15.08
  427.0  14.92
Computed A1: 0.8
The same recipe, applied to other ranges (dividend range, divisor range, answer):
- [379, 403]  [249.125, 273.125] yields 0.82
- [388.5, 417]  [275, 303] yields 0.82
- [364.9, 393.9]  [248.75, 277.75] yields 0.85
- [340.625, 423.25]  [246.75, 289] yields 0.85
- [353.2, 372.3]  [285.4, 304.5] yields 0.91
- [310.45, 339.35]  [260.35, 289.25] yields 0.97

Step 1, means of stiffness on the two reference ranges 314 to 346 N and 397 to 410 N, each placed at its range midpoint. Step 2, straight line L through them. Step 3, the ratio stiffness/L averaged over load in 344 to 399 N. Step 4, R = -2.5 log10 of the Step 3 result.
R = -0.05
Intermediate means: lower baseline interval 17.8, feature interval 16.7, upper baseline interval 14.5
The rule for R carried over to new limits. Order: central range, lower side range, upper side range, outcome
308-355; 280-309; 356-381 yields -0.03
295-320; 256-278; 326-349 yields 0.02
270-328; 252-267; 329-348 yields 0.02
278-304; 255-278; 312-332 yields 0.03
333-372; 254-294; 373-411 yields -0.02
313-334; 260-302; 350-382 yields -0.03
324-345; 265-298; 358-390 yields -0.03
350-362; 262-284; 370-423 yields -0.05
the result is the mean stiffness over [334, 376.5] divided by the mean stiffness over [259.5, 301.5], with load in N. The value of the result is 0.91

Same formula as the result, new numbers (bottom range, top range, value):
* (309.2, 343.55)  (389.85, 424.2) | 0.84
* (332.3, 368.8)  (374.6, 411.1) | 0.92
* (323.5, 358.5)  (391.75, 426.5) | 0.84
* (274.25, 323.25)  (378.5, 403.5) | 0.88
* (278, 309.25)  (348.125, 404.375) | 0.90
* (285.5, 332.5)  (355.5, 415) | 0.88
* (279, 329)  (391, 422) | 0.83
